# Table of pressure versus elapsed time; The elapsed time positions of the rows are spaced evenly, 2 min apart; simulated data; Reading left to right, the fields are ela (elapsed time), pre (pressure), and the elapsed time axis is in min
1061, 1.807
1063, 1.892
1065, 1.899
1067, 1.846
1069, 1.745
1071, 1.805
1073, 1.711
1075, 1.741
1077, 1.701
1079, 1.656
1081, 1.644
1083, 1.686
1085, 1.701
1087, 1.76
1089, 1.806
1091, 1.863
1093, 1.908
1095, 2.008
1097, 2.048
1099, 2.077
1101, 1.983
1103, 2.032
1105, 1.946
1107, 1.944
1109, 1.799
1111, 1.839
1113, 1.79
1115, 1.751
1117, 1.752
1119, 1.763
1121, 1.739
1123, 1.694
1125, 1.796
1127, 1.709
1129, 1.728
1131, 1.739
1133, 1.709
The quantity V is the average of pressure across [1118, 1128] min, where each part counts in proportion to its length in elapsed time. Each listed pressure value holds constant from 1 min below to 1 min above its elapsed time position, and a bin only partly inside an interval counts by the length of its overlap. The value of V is 1.74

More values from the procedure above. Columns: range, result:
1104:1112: 1.88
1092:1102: 2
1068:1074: 1.75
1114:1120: 1.76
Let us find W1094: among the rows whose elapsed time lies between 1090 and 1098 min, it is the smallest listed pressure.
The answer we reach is 1.863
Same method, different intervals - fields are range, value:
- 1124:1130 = 1.709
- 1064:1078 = 1.701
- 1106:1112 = 1.799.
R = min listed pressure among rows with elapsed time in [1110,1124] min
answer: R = 1.694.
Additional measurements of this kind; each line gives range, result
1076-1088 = 1.644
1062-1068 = 1.846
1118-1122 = 1.739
